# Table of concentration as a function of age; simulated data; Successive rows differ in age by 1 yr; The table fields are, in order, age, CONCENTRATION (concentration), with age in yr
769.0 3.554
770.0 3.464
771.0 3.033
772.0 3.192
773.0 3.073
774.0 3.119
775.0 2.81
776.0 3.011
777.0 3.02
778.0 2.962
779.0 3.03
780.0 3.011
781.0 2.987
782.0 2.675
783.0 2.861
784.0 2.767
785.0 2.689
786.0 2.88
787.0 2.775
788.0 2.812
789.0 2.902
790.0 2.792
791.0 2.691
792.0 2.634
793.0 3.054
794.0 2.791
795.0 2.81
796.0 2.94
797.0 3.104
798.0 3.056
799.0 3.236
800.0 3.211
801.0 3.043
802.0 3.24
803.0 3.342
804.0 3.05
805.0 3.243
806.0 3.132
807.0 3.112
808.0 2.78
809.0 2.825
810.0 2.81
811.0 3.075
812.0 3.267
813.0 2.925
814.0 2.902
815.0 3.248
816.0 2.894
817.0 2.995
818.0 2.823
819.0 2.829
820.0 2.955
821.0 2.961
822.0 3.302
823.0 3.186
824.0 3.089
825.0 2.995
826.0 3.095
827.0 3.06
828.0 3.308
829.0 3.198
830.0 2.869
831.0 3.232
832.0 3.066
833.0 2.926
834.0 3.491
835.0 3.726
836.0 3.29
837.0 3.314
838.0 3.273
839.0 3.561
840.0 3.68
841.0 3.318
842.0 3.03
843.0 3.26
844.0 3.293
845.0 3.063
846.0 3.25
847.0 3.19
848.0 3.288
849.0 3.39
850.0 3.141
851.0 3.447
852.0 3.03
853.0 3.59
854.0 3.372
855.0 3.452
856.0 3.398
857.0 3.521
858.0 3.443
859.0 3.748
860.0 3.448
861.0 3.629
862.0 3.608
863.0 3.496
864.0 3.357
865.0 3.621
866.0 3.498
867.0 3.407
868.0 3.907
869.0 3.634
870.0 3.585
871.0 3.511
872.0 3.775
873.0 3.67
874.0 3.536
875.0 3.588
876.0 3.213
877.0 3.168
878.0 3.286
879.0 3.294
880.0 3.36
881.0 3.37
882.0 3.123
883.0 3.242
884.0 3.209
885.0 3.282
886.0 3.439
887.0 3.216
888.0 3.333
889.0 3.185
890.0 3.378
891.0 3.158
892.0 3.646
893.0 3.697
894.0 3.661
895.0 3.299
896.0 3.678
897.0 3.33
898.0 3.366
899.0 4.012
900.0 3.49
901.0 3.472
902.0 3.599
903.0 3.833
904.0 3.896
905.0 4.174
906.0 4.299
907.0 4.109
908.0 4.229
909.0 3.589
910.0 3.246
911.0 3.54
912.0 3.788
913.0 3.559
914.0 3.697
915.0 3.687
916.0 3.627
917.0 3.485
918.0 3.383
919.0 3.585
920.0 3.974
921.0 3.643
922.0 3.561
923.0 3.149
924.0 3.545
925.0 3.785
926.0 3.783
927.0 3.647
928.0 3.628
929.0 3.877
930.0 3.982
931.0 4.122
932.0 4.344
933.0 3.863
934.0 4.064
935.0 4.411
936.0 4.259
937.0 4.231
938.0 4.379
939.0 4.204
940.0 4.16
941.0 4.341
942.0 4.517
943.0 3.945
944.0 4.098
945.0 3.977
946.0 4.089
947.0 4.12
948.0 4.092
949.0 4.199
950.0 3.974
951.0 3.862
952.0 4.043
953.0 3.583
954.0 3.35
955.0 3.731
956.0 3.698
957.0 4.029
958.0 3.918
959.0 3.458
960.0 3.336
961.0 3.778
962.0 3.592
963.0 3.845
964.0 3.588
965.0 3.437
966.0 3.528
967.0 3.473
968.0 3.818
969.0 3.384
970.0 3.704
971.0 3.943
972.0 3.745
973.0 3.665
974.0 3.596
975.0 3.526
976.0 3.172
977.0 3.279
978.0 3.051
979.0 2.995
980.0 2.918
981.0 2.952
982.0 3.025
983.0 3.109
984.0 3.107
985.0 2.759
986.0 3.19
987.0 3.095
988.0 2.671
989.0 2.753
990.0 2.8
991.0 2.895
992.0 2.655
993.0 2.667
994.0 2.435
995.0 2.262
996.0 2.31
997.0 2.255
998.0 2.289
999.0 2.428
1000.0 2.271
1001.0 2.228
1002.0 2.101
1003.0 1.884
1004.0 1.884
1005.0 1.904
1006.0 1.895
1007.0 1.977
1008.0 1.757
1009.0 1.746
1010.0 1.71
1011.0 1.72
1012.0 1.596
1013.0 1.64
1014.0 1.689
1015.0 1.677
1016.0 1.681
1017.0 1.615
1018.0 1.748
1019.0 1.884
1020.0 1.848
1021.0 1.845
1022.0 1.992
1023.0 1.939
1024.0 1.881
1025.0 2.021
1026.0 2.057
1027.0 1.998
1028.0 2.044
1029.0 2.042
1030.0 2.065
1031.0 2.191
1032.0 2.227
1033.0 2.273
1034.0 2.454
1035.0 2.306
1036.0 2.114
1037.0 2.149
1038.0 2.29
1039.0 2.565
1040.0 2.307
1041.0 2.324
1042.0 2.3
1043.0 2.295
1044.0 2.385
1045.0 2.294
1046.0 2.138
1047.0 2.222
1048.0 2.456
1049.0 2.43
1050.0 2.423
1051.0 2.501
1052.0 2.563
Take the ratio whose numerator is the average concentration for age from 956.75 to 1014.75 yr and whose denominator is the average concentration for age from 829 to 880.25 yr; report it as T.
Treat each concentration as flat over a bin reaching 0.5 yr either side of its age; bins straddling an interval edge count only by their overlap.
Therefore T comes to 0.83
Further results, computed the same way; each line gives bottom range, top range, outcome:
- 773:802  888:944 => 1.29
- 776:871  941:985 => 1.15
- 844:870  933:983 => 1.09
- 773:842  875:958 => 1.22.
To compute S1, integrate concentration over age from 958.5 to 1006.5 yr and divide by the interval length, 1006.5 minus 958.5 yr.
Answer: 2.97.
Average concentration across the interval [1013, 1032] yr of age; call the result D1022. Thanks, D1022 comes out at 1.9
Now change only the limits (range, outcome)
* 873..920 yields 3.54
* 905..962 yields 3.87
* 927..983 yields 3.77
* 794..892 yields 3.26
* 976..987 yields 3.05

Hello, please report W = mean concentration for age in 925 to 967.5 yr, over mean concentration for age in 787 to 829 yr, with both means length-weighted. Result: 1.30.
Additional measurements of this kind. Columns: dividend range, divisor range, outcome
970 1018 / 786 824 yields 0.84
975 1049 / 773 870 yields 0.73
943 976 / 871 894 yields 1.11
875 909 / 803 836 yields 1.14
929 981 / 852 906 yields 1.09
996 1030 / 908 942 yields 0.50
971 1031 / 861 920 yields 0.67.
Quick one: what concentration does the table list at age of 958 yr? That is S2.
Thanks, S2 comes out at 3.918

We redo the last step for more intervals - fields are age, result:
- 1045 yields 2.294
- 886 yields 3.439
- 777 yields 3.02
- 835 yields 3.726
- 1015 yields 1.677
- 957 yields 4.029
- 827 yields 3.06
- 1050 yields 2.423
